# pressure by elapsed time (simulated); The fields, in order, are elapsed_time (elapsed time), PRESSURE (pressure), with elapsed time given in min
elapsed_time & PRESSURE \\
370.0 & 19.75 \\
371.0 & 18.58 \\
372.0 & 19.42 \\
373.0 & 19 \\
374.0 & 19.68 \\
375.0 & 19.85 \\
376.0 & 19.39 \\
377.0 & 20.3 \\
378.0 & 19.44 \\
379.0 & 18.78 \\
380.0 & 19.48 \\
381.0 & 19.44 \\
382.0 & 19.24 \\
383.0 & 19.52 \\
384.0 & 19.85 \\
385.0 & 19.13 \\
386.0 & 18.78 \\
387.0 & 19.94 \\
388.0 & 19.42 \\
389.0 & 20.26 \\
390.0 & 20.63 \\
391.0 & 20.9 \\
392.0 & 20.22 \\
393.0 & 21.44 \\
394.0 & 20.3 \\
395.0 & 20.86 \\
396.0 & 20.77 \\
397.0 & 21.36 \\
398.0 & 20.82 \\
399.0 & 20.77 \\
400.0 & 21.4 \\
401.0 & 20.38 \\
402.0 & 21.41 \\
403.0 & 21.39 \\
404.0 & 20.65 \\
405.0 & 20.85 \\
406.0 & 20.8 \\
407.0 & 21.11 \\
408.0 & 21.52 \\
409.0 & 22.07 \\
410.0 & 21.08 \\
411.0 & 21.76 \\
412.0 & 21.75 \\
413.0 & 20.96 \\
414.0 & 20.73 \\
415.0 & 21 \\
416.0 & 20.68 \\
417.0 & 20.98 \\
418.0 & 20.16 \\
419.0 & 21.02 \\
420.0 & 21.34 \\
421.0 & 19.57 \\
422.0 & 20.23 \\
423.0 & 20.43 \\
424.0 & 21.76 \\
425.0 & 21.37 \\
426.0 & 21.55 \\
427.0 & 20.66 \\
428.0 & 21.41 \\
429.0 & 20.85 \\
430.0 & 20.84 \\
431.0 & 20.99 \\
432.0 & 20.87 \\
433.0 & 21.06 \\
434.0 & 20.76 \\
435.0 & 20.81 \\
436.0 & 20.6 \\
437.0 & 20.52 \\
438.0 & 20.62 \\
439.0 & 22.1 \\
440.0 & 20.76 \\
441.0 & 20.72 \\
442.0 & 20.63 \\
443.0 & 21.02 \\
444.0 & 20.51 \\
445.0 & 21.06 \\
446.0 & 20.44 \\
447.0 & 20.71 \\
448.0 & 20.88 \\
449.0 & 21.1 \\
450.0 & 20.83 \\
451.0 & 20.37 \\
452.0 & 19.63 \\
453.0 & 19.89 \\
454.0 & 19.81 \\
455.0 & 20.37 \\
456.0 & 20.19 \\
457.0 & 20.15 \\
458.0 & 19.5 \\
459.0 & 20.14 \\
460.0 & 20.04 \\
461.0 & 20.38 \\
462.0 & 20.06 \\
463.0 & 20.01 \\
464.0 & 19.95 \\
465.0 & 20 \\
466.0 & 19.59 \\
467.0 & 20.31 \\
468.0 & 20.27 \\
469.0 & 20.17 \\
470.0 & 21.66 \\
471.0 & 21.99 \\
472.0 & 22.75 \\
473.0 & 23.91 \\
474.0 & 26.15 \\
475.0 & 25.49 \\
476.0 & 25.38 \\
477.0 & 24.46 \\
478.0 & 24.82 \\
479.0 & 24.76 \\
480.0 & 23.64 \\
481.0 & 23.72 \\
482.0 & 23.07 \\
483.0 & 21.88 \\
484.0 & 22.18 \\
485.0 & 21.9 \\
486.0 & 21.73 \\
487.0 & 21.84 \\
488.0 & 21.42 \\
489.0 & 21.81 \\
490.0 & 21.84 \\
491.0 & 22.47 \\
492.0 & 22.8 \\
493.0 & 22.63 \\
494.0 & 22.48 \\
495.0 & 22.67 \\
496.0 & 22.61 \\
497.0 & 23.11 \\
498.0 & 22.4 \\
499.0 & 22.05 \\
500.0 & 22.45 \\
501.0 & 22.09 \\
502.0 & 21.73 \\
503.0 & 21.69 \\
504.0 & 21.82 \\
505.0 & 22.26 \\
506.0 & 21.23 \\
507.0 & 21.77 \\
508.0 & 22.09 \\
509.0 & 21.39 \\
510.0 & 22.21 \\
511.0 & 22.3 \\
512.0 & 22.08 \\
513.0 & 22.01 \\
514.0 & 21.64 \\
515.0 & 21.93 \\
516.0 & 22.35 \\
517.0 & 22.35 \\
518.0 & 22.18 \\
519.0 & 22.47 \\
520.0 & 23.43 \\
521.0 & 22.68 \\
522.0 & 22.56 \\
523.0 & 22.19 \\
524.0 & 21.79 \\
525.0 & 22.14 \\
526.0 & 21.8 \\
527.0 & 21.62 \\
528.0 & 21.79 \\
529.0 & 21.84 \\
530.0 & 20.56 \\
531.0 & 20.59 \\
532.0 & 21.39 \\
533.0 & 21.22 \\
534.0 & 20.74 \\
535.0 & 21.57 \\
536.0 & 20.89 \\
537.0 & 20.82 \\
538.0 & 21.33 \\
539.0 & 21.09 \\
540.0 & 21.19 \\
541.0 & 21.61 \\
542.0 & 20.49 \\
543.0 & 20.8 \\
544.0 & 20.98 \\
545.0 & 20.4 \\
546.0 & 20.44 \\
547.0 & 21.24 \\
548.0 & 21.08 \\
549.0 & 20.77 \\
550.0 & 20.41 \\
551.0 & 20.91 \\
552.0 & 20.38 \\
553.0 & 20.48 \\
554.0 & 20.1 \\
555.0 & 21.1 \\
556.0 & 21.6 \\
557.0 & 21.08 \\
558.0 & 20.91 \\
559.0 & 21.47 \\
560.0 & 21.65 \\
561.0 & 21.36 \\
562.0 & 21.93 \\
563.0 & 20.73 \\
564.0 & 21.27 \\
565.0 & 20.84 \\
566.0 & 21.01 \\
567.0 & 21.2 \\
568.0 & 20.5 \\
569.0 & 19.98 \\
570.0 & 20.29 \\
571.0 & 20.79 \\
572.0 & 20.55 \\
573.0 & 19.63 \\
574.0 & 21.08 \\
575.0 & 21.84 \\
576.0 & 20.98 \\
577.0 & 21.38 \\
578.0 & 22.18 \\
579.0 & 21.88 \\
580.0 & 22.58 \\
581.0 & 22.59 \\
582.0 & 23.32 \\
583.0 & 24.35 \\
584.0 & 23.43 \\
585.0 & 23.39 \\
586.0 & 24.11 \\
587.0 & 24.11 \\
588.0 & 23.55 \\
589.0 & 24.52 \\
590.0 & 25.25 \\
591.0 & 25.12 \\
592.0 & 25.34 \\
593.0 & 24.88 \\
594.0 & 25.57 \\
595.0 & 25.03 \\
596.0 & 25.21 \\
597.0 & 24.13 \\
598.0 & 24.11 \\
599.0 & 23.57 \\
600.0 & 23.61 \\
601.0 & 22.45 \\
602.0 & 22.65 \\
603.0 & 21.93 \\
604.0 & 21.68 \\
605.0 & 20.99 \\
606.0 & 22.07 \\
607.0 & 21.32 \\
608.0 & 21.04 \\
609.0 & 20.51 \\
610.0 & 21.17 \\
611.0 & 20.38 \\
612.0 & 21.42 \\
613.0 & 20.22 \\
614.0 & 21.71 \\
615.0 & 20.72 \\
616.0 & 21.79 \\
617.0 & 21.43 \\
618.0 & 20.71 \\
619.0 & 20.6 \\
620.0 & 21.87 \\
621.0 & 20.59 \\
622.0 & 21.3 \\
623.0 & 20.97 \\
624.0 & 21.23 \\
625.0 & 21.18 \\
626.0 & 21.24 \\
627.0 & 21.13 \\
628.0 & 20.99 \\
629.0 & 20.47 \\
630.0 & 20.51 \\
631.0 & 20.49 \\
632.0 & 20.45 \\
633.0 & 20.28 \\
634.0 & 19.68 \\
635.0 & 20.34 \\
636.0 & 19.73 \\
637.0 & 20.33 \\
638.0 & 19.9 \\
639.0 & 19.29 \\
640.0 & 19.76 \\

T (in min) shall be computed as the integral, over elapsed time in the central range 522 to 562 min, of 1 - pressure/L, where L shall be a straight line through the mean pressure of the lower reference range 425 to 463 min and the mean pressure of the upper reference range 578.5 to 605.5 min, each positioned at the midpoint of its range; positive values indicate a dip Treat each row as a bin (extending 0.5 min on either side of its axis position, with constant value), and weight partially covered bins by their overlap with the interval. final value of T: 2.6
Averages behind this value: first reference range 20.6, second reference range 23.7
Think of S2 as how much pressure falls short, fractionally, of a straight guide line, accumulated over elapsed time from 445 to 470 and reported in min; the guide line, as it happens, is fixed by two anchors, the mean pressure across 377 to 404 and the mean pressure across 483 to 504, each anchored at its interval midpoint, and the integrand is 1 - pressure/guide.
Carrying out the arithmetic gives 1.5 min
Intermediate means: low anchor 20.2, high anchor 22.2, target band 20.2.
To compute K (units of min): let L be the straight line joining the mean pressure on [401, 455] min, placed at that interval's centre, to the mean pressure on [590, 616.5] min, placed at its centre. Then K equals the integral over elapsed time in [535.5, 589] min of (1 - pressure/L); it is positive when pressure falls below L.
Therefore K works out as 2.0 min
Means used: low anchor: 20.9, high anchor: 22.7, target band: 21.4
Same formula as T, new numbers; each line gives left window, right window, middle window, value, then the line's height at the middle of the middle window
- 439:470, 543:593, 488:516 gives -1.6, 21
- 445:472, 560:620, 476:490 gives -1.5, 20.7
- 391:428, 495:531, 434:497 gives 0.0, 21.6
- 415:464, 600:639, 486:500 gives -1.1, 20.7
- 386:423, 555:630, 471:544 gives -2.7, 21.5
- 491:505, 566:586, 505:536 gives 0.4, 22.2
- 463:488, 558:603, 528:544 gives 1.0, 22.6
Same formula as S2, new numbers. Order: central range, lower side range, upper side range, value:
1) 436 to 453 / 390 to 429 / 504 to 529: 0.5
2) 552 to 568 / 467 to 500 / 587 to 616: 1.2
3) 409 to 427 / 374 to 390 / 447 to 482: -0.5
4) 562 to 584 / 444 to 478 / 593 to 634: 0.2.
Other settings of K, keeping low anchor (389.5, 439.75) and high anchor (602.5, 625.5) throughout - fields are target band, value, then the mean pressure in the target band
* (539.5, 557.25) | 0.22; 20.8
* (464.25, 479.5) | -1.24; 22.7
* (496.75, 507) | -0.48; 22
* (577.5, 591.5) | -1.63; 23.6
